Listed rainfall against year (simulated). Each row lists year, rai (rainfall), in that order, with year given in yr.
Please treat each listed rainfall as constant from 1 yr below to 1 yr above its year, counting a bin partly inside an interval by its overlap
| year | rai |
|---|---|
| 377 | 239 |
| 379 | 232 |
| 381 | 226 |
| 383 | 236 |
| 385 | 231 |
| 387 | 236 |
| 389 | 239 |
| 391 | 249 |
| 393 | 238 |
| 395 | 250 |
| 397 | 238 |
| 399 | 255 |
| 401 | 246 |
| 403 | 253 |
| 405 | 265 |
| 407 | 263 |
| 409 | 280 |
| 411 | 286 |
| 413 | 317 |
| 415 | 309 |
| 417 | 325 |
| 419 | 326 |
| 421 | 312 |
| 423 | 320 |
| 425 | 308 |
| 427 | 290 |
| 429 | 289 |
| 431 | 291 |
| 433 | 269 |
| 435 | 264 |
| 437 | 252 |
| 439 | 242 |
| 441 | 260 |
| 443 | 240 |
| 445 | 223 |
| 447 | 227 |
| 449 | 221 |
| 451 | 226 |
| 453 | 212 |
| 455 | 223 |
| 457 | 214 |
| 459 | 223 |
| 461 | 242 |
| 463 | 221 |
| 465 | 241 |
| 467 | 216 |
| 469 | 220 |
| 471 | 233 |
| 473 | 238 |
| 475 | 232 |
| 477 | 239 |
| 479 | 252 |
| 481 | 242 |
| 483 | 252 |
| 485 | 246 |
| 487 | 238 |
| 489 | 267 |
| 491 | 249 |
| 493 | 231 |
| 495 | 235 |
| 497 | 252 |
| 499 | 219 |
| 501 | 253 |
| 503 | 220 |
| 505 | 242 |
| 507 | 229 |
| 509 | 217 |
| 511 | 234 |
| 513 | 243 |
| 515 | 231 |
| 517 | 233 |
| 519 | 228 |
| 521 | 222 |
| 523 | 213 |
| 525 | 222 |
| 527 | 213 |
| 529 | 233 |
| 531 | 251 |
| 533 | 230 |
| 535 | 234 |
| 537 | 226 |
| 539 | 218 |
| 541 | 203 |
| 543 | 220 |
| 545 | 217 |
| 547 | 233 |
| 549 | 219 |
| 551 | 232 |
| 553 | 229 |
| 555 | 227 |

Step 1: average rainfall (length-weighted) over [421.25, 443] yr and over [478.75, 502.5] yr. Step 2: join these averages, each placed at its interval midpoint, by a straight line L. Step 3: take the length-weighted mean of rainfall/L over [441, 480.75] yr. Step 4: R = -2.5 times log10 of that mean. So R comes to 0.14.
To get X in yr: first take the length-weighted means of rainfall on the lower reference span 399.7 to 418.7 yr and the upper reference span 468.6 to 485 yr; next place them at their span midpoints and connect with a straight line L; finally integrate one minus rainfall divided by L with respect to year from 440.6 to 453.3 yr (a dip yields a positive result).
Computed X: 1.5 yr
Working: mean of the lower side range 284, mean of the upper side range 240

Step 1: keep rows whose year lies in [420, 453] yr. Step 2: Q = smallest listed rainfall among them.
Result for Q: 212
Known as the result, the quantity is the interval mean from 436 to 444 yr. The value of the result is 248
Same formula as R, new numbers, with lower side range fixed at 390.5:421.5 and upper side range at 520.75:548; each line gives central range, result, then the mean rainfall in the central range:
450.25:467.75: 0.14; 224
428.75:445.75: 0.02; 258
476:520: 0.00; 239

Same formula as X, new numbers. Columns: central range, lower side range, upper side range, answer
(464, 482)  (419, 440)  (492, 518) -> 1.5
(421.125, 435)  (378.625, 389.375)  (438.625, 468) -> -3.8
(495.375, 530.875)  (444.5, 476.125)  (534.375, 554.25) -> -1.0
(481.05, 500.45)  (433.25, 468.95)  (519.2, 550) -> -1.3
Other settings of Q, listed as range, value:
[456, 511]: 214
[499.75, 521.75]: 217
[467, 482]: 216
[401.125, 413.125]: 253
